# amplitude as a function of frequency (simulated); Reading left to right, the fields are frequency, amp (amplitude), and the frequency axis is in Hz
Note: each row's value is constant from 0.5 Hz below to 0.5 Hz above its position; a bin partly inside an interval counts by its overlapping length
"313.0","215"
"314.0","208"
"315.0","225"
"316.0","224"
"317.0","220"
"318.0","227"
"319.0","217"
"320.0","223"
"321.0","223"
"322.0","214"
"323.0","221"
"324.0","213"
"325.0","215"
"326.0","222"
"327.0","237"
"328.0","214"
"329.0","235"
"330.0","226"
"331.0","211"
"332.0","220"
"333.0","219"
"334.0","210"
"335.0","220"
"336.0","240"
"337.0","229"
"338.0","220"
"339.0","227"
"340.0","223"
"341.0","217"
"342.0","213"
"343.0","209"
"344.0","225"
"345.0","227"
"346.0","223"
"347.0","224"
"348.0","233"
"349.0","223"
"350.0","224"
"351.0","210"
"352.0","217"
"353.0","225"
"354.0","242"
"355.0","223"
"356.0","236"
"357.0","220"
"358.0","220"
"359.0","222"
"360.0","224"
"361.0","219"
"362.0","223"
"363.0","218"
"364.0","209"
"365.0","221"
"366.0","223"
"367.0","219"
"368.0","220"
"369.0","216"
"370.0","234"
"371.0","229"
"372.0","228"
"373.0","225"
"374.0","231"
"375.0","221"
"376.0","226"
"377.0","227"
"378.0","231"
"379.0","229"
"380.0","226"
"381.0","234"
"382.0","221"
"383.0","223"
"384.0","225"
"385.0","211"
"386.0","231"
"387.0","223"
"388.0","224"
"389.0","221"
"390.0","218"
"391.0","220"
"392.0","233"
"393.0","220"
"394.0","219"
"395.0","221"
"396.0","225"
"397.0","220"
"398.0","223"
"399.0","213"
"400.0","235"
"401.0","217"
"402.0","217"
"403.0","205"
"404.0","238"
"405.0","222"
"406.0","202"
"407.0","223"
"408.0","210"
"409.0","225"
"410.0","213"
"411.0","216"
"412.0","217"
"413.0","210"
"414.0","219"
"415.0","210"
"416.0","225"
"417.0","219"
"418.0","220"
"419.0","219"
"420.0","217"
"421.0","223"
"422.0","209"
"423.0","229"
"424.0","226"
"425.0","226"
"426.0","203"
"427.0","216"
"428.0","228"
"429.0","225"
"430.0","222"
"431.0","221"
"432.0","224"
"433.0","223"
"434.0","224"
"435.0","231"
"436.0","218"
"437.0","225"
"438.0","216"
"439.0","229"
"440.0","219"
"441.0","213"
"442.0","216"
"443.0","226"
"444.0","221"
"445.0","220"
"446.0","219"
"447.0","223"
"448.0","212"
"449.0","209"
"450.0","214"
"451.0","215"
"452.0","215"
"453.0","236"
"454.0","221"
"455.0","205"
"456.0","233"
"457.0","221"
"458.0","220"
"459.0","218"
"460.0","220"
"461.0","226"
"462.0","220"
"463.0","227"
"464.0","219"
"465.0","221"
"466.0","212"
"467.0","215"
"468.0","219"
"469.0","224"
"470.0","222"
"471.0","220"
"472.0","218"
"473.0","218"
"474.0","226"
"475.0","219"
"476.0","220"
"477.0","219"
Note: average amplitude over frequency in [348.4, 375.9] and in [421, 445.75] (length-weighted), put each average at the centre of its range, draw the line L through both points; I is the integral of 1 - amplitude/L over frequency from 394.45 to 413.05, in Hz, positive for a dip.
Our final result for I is 0.3 Hz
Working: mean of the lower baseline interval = 223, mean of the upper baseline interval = 221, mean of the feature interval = 219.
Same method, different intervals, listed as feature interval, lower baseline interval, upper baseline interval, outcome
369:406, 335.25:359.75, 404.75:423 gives -0.7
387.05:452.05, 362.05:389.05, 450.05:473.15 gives 0.7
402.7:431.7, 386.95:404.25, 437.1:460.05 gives 0.3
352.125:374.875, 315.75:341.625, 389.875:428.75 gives -0.3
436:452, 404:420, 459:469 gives 0.0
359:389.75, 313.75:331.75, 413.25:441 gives -0.4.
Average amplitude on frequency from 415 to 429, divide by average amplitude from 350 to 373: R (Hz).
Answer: 1.0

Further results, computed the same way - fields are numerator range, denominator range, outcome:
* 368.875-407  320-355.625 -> 1.01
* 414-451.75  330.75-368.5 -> 0.99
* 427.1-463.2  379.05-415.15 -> 1.00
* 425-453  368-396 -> 0.98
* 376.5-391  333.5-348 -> 1.01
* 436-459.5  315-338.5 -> 0.99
